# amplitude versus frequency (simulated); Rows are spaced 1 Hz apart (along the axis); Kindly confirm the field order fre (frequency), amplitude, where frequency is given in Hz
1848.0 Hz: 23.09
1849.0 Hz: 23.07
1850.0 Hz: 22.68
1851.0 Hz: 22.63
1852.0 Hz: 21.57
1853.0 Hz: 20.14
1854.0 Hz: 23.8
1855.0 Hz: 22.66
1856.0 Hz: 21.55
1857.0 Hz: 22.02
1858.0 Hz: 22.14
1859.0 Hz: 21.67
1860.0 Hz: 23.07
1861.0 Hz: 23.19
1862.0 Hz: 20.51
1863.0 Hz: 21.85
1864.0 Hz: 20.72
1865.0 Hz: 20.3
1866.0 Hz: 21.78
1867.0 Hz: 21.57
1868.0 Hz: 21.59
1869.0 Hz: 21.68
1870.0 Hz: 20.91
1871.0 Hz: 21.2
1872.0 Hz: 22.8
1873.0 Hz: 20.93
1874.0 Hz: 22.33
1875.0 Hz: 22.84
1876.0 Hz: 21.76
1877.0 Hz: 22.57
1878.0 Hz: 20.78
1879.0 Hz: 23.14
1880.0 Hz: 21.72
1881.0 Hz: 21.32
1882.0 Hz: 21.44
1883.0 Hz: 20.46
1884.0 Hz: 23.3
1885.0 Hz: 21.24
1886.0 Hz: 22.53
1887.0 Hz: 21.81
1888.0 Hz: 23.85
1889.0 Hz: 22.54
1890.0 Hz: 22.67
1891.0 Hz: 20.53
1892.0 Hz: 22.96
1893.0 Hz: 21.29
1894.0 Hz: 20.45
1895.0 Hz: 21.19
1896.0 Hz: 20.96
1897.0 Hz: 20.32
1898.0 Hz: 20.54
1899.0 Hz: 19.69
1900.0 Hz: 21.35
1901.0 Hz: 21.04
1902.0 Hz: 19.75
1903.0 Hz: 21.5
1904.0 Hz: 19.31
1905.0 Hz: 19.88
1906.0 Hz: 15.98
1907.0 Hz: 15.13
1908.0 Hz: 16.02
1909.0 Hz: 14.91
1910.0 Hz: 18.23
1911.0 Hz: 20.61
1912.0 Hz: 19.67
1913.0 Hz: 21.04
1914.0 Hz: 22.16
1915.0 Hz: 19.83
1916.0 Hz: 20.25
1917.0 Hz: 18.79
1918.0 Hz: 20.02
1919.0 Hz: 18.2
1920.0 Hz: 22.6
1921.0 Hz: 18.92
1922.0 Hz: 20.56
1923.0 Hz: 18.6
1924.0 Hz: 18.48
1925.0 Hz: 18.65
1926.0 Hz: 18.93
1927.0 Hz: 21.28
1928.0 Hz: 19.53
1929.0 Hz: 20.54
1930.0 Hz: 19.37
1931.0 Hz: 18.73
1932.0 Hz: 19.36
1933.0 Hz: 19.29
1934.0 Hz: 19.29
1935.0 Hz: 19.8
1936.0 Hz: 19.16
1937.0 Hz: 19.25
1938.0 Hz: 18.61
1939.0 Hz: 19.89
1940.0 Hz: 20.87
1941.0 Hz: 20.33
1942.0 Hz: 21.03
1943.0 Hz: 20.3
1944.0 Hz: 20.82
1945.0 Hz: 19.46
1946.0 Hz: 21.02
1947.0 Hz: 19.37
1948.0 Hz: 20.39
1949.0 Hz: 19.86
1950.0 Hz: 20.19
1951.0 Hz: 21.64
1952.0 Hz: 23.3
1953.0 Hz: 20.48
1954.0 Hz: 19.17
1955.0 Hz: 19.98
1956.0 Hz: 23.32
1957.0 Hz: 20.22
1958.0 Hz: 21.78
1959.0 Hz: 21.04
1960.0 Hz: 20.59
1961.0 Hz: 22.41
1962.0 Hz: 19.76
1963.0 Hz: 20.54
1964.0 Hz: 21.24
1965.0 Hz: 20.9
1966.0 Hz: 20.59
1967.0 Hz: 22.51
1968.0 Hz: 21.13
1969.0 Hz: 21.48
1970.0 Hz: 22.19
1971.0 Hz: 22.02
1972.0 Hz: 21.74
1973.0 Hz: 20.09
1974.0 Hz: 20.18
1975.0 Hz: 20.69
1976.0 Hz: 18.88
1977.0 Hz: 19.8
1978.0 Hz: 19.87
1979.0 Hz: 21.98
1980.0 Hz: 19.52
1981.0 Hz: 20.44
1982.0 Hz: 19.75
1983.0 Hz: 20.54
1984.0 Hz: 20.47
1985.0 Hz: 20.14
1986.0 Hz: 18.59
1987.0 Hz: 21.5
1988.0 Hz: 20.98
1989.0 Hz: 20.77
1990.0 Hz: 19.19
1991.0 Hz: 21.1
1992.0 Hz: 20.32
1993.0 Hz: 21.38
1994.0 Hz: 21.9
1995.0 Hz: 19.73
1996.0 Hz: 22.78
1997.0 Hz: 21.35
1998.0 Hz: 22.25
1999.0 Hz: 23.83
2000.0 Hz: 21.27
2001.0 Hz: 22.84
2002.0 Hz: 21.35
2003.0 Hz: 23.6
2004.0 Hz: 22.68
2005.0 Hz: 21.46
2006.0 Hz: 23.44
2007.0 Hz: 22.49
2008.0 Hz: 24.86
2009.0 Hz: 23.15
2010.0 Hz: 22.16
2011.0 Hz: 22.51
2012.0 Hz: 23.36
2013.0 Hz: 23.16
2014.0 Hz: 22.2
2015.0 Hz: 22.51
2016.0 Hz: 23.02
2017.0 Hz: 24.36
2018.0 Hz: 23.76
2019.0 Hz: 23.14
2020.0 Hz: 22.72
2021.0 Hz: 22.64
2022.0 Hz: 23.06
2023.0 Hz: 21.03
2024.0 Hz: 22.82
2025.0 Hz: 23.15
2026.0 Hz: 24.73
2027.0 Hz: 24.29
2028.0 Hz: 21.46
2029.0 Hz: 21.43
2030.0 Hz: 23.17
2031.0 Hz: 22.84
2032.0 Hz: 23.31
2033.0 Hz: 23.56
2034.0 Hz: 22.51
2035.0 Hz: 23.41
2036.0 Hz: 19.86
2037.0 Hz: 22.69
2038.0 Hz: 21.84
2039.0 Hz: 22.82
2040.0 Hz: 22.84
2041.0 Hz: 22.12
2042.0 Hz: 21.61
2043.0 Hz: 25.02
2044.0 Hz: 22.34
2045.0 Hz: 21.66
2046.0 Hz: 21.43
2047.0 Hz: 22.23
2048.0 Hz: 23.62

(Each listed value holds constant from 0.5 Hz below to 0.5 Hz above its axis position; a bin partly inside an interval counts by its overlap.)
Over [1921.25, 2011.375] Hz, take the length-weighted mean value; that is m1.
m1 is 20.8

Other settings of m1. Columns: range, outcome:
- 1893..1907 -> 20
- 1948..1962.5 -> 21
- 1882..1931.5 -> 20.1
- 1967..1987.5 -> 20.6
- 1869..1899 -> 21.7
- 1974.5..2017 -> 21.6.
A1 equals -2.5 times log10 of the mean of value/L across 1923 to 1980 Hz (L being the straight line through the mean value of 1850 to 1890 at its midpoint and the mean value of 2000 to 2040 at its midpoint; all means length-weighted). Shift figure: 0.10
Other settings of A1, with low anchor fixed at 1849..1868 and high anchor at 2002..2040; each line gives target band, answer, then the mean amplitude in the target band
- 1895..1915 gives 0.143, 19.4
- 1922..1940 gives 0.151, 19.4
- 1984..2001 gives 0.077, 21.1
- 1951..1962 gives 0.064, 21.2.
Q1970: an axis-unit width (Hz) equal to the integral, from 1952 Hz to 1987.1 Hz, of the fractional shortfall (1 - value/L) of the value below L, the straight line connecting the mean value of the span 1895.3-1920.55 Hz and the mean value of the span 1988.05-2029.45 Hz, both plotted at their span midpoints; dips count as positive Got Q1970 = 0.9 Hz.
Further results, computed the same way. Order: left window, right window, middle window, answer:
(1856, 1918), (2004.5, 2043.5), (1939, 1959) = 1.0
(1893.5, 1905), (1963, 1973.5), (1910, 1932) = 1.0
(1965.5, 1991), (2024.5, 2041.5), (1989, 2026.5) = -1.2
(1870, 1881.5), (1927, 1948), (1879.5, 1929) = 1.7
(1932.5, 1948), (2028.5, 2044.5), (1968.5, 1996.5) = 0.6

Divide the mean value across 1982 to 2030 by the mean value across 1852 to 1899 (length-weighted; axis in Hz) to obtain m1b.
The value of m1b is 1.02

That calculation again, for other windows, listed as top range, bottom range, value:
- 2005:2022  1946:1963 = 1.11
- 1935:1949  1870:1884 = 0.92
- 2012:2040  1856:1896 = 1.05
